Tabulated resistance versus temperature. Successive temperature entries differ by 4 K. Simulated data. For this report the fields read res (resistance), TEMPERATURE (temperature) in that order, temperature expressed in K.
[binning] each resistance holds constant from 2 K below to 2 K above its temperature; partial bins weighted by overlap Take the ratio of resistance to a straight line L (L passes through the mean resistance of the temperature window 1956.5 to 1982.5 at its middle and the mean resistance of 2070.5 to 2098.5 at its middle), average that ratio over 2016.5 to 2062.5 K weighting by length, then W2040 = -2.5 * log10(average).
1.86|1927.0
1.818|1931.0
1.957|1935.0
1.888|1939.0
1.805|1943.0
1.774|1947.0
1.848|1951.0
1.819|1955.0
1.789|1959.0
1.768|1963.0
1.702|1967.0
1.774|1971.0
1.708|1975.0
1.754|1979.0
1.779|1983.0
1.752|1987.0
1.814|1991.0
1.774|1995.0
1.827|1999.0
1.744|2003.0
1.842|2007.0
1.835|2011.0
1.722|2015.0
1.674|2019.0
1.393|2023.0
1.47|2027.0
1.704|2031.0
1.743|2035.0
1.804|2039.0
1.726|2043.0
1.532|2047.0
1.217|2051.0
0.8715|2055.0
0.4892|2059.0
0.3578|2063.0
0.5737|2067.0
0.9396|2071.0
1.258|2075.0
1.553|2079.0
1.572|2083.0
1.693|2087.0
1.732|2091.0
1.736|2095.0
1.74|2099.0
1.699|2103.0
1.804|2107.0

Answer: 0.17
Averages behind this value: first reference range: 1.75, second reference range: 1.54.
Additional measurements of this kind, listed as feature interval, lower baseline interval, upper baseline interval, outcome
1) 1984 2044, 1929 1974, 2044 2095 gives -0.17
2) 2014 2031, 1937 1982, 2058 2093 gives -0.10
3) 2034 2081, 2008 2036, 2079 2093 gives 0.38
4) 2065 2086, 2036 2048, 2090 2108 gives 0.39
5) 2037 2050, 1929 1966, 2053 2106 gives -0.17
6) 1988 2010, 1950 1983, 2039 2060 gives -0.15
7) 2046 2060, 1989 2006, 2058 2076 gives -0.09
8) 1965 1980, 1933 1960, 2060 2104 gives 0.01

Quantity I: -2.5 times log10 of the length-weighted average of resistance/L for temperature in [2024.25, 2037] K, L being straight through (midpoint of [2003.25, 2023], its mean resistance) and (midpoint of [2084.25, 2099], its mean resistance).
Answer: 0.07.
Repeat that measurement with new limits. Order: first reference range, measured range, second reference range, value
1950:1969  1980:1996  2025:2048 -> -0.024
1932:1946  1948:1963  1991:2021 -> 0.023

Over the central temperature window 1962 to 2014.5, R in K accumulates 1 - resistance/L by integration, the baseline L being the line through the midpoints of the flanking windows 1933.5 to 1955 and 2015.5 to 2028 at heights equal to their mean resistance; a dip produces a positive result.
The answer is -3.2 K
